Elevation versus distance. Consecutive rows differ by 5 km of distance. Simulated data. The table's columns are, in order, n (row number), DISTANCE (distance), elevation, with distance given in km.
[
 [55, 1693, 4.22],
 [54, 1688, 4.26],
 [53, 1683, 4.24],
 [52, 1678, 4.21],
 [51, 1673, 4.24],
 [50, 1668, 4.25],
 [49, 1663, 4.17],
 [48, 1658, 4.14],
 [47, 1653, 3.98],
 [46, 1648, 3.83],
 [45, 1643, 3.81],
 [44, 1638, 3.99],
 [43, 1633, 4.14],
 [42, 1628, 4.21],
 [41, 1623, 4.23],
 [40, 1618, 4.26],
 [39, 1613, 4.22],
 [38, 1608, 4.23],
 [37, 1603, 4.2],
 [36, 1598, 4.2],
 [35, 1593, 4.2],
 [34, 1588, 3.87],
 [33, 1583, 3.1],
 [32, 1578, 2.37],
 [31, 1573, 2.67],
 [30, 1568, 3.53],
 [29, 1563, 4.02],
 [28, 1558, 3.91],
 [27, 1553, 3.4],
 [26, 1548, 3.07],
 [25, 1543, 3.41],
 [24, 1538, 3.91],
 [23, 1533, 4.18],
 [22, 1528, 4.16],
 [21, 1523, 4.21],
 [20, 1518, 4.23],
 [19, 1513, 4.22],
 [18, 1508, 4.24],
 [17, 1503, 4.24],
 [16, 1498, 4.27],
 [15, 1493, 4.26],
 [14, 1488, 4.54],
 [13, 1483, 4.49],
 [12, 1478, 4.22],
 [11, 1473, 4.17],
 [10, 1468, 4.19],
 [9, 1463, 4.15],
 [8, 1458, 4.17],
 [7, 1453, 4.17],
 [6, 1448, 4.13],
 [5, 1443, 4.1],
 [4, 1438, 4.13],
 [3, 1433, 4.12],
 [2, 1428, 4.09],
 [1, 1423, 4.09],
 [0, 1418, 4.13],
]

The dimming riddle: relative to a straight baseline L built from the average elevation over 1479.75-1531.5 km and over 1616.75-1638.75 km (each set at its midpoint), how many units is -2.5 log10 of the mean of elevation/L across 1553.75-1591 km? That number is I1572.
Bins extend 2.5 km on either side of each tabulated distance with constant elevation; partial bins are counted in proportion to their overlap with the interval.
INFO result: 0.25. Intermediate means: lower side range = 4.28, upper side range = 4.17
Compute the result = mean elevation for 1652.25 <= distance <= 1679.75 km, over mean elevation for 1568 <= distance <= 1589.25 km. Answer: 1.39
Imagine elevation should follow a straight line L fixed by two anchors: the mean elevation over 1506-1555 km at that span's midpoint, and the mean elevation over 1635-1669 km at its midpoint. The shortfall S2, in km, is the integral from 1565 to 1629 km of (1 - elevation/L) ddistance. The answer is 3.0 km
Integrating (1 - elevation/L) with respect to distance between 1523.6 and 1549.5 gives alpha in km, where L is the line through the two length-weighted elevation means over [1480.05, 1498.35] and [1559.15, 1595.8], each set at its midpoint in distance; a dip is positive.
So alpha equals 0.50 km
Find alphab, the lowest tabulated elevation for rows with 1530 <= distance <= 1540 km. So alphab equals 3.91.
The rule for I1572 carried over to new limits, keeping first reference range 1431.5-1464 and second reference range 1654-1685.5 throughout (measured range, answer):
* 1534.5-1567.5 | 0.15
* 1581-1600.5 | 0.09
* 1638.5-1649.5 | 0.09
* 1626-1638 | 0.01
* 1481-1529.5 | -0.03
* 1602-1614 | -0.01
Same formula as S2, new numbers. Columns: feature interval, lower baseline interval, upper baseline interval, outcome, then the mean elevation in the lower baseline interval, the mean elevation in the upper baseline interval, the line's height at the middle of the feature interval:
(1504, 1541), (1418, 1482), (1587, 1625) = 0.1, 4.15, 4.19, 4.17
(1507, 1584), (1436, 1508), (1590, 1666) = 9.5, 4.23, 4.12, 4.18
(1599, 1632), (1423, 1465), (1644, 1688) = -0.7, 4.13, 4.13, 4.13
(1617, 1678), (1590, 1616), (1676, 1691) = 1.7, 4.2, 4.24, 4.22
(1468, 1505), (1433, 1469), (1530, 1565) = -3.0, 4.14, 3.7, 3.98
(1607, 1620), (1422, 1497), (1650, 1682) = -0.2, 4.2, 4.16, 4.17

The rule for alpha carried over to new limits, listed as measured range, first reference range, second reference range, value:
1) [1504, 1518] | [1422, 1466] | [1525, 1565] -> -1.25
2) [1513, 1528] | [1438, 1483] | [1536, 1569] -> -1.60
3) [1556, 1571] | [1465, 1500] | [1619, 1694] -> 1.58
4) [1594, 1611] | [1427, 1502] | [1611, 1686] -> -0.24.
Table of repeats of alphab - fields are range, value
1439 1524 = 4.1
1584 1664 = 3.81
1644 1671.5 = 3.83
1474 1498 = 4.22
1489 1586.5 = 2.37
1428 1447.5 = 4.09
